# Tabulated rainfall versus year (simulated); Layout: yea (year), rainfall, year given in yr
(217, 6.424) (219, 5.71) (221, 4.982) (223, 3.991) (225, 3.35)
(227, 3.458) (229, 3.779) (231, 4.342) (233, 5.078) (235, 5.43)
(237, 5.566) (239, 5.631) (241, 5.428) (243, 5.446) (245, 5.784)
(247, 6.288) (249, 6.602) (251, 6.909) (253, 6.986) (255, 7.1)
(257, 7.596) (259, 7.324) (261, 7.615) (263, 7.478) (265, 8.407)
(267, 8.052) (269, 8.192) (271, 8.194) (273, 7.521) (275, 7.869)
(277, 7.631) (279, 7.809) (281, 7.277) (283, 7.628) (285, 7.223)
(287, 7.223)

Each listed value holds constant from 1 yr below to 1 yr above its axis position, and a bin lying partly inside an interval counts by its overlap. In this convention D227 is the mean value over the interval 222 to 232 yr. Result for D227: 3.78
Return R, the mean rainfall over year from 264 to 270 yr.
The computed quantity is 8.22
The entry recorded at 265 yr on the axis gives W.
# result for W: 8.407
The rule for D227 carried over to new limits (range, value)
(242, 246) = 5.62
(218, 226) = 4.51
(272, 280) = 7.71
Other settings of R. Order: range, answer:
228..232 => 4.06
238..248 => 5.72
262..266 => 7.94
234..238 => 5.5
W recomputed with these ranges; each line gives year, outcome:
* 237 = 5.566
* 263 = 7.478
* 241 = 5.428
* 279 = 7.809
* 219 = 5.71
